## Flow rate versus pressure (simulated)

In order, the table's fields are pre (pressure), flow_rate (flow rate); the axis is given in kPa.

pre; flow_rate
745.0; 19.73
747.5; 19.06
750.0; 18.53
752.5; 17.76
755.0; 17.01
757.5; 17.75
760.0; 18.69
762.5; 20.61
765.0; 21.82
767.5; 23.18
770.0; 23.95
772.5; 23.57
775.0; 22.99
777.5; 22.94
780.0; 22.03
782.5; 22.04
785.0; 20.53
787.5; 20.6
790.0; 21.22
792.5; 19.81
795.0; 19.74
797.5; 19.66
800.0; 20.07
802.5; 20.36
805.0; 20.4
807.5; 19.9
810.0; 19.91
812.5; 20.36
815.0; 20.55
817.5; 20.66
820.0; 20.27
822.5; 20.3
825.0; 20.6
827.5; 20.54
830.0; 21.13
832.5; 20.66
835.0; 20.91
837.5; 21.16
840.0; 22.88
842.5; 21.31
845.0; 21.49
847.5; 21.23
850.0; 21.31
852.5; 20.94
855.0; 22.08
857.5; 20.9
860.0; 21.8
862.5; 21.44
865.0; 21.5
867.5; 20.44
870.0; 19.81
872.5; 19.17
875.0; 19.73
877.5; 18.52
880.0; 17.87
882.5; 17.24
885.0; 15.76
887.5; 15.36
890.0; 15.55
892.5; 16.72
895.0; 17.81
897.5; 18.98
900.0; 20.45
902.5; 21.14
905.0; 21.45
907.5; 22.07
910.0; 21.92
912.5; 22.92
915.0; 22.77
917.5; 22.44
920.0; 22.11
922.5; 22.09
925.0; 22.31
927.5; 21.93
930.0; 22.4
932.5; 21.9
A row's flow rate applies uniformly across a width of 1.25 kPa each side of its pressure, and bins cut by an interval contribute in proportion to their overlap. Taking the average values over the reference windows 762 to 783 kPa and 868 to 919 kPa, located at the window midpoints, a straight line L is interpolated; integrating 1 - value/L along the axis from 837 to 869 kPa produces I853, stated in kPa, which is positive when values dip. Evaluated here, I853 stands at -1.4 kPa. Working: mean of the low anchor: 22.7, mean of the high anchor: 19.4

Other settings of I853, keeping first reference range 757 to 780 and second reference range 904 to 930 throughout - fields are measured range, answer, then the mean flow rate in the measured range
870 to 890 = 4.0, 17.7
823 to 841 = 0.8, 21.1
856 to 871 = 0.7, 21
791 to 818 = 2.2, 20.1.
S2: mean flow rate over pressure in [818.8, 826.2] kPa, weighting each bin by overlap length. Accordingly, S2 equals 20.4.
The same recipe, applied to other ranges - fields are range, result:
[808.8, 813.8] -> 20.1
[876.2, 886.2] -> 17.4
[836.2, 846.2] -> 21.7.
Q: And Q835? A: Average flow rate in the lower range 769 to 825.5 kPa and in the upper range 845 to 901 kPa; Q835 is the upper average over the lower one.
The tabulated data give 0.9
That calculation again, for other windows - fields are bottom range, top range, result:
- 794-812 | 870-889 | 0.89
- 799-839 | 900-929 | 1.07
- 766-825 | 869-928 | 0.94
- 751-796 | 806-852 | 1.00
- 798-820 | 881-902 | 0.86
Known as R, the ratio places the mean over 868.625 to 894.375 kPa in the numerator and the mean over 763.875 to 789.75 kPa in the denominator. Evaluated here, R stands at 0.79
